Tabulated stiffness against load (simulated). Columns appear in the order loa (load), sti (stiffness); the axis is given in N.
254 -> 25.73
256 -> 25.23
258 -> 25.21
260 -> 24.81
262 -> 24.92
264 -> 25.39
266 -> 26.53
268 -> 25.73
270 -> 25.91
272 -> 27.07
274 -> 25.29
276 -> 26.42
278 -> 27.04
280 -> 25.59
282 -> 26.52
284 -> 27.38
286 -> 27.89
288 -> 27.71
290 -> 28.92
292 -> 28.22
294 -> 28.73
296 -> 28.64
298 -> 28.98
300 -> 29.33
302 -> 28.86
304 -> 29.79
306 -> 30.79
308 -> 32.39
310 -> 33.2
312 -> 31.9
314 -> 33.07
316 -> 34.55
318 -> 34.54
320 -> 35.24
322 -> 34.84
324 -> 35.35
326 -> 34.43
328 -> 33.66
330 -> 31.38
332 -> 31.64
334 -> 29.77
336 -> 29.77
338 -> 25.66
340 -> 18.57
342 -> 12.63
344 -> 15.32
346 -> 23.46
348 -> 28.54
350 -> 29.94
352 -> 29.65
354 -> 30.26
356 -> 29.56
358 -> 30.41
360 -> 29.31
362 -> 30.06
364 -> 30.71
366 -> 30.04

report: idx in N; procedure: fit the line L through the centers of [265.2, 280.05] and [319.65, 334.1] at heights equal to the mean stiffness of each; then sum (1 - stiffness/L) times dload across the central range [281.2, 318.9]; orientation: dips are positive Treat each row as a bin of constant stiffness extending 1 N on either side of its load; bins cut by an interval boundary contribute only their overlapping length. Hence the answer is -0.2 N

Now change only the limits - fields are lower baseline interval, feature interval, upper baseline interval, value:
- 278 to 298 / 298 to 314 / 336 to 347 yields -3.68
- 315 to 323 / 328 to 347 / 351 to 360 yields 4.52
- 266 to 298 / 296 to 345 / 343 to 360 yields -4.62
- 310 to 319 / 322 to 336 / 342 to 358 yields -1.00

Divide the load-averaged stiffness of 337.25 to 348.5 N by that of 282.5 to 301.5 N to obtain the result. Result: 0.7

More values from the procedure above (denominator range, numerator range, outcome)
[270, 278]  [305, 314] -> 1.22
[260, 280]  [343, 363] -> 1.07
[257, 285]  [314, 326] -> 1.34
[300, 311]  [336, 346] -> 0.64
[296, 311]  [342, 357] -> 0.85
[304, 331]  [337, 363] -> 0.77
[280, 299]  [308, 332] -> 1.20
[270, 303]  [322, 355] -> 1.00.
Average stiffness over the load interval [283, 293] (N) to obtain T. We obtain 28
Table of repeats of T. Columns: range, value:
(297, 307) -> 29.6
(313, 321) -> 34.4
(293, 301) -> 28.9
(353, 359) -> 30.1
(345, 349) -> 26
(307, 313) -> 32.5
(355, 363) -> 29.8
